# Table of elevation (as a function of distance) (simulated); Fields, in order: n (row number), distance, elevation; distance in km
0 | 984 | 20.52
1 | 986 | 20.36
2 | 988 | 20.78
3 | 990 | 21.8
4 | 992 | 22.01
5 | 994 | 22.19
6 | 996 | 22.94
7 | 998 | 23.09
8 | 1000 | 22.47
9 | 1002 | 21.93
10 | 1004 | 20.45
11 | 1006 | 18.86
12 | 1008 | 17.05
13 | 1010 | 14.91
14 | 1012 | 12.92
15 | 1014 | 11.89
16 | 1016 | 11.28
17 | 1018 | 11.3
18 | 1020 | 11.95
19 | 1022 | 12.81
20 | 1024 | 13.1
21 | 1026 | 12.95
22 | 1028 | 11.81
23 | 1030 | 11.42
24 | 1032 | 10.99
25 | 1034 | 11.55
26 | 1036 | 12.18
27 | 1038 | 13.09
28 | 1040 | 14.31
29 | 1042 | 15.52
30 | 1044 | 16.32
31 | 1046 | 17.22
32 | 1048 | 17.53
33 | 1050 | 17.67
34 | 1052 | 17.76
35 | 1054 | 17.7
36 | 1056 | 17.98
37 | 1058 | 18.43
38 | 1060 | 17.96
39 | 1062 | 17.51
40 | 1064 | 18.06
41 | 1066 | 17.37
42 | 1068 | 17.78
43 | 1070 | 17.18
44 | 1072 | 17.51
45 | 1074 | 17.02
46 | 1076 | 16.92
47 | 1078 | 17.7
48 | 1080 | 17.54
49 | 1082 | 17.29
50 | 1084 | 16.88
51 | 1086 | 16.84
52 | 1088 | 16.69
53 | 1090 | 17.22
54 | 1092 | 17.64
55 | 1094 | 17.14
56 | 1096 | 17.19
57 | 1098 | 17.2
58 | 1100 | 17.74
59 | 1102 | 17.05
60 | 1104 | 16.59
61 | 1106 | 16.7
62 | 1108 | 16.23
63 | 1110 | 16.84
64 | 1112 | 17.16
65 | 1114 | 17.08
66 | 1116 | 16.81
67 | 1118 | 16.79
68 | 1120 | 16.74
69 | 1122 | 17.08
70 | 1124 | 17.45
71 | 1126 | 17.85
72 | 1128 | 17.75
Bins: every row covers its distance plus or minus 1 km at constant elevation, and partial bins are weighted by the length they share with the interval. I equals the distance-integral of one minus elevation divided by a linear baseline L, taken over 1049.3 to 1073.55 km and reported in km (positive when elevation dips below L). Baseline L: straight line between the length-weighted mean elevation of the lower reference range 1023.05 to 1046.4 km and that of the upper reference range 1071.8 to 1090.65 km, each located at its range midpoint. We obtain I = -3.5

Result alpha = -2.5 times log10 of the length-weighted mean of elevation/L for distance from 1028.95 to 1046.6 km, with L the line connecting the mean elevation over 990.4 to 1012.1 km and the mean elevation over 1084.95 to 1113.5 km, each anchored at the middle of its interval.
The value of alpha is 0.37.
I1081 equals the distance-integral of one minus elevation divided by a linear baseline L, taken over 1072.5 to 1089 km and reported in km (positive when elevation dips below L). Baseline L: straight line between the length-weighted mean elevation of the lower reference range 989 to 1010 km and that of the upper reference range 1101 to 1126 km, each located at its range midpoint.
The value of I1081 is 0.9 km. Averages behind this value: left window 21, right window 16.9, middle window 17.1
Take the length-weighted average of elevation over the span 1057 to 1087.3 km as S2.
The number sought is 17.5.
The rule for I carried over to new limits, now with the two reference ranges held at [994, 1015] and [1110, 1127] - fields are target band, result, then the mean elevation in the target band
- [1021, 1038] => 5.79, 12.2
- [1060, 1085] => 0.53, 17.4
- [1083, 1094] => 0.31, 17.1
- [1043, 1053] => 0.48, 17.3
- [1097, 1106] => 0.14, 17.1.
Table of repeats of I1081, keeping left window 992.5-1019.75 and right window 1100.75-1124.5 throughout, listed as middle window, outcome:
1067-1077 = -0.1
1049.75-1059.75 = -0.3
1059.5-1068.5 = -0.2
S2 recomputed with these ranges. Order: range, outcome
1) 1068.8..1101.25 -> 17.2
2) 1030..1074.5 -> 16.2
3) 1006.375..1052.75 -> 13.9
